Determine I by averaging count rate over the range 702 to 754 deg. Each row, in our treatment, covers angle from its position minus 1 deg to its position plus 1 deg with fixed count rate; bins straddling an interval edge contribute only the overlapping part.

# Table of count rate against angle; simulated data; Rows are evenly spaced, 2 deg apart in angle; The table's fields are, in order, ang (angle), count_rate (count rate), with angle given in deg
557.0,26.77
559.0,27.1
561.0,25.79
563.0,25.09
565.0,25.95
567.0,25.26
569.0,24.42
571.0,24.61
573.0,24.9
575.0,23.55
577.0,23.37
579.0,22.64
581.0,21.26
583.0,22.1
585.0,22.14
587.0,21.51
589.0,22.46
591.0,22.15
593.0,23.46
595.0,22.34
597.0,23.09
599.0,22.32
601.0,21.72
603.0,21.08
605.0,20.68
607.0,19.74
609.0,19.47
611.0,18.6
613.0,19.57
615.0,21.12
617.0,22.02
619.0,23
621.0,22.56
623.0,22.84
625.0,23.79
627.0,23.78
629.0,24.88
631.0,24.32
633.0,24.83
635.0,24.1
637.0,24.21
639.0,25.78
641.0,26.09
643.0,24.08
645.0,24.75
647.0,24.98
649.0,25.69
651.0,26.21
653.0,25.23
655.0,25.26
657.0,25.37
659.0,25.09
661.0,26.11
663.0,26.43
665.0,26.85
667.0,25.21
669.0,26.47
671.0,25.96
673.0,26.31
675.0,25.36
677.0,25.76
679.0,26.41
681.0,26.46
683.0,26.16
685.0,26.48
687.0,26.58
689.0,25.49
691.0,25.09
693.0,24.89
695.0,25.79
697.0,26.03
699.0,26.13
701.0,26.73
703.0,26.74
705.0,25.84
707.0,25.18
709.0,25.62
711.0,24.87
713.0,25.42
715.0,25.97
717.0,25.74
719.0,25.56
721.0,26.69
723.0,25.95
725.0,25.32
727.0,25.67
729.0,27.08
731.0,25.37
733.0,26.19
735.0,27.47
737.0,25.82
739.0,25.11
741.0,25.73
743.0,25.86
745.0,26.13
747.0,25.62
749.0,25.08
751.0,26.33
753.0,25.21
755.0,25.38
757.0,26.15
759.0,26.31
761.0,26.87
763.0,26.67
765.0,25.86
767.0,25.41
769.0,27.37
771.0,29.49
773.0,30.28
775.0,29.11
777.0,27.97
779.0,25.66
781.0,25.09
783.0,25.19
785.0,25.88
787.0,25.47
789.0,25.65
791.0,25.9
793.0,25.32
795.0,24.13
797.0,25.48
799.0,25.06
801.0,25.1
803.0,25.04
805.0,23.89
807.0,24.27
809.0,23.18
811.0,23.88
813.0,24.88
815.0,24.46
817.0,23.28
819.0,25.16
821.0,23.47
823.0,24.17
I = 25.8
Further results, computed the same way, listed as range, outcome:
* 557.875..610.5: 23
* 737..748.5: 25.7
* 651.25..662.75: 25.5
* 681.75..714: 25.8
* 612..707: 25.1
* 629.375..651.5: 25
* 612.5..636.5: 23.2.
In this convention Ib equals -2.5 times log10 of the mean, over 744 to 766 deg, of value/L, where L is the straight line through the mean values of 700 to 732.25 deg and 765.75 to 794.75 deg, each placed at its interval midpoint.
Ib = 0.01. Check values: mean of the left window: 25.9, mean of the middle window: 26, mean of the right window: 26.6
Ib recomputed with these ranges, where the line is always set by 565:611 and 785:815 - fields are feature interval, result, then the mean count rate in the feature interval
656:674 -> -0.117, 26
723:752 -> -0.078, 25.9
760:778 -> -0.133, 27.7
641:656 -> -0.094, 25.2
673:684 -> -0.113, 26.1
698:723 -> -0.090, 25.9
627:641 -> -0.080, 24.7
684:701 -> -0.098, 25.9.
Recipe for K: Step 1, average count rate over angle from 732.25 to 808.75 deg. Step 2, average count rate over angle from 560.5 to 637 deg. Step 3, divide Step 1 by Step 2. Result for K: 1.14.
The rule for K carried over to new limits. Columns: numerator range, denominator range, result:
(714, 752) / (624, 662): 1.04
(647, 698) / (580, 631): 1.18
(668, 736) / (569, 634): 1.16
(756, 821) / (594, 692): 1.06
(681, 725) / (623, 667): 1.03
